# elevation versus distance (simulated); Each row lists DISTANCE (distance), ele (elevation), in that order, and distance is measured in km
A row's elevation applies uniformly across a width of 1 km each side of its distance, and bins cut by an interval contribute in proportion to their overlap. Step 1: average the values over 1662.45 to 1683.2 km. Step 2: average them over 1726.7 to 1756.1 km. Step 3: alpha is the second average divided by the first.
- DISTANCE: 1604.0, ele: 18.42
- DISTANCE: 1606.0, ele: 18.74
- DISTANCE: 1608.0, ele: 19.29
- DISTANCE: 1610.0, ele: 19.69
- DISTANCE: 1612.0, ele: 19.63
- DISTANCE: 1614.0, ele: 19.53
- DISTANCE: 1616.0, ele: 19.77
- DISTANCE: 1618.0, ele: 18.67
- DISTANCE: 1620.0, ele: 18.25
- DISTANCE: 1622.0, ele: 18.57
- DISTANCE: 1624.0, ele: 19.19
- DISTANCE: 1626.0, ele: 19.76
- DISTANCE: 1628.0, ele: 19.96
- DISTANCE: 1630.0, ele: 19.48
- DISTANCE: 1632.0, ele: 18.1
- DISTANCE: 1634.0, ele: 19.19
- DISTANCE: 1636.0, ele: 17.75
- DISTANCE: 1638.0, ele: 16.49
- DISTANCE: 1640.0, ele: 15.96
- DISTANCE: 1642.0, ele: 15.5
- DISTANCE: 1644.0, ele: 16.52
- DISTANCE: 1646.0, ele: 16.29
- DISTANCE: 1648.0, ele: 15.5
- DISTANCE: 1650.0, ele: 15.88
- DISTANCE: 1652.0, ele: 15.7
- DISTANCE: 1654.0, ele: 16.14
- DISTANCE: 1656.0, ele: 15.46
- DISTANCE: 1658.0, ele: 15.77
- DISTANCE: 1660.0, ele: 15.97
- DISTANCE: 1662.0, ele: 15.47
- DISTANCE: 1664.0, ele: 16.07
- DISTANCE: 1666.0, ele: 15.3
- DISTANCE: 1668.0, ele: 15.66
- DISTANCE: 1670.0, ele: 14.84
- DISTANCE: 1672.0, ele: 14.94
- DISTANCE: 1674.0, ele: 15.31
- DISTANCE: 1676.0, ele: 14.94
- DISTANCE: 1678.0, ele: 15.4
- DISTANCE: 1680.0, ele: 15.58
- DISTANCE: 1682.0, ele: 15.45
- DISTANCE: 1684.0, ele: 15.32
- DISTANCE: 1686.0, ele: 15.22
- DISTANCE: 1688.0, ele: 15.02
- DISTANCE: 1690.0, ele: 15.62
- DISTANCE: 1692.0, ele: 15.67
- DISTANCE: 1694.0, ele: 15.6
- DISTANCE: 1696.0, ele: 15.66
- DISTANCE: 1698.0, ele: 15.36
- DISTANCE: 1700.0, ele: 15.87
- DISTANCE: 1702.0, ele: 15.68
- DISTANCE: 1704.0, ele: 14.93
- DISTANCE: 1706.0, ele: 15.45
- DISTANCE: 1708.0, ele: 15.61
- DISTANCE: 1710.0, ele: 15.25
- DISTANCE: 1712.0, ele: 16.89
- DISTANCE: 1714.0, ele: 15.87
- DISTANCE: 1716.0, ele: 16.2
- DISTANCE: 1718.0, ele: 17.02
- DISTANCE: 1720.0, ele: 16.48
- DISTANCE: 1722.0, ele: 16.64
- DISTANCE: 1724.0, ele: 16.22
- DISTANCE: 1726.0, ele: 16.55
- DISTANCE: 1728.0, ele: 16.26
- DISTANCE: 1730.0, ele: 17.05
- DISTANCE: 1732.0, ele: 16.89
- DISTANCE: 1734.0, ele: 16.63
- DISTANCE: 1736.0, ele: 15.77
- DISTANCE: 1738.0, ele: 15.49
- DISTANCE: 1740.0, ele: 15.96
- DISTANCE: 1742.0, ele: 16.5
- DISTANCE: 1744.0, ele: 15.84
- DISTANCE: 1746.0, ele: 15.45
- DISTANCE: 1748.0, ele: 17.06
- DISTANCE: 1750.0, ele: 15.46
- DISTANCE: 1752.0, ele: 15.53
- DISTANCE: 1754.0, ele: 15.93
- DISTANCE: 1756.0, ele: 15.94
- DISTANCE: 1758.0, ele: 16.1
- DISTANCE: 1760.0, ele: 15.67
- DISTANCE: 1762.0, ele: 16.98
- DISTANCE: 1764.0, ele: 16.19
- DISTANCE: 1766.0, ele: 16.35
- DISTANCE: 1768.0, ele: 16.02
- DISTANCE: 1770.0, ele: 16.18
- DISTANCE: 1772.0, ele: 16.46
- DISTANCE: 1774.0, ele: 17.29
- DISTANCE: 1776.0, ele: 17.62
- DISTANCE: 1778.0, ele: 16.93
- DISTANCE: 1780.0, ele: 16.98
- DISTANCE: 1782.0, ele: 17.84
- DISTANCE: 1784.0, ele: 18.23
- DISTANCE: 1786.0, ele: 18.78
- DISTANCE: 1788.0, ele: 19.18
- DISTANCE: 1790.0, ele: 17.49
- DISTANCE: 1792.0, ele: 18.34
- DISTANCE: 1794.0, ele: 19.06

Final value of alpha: 1.05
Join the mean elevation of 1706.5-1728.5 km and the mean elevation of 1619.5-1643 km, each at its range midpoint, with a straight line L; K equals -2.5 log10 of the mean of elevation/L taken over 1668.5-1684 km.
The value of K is 0.13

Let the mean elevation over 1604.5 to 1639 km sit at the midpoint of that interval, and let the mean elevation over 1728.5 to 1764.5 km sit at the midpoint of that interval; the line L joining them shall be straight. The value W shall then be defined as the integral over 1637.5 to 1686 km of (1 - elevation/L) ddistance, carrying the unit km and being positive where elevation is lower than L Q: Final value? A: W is 6.5 km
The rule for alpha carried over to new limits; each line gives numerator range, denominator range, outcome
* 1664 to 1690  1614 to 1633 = 0.80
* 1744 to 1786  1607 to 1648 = 0.90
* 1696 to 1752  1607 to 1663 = 0.91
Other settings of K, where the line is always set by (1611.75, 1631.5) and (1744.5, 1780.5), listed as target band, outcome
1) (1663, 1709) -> 0.163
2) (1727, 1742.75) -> 0.038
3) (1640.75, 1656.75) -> 0.176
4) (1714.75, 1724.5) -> 0.045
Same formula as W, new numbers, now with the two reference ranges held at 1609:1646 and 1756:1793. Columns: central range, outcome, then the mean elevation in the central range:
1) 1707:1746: 2.85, 16.2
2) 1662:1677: 2.26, 15.3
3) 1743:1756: 1.09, 15.9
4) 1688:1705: 2.17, 15.5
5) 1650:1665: 1.92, 15.8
